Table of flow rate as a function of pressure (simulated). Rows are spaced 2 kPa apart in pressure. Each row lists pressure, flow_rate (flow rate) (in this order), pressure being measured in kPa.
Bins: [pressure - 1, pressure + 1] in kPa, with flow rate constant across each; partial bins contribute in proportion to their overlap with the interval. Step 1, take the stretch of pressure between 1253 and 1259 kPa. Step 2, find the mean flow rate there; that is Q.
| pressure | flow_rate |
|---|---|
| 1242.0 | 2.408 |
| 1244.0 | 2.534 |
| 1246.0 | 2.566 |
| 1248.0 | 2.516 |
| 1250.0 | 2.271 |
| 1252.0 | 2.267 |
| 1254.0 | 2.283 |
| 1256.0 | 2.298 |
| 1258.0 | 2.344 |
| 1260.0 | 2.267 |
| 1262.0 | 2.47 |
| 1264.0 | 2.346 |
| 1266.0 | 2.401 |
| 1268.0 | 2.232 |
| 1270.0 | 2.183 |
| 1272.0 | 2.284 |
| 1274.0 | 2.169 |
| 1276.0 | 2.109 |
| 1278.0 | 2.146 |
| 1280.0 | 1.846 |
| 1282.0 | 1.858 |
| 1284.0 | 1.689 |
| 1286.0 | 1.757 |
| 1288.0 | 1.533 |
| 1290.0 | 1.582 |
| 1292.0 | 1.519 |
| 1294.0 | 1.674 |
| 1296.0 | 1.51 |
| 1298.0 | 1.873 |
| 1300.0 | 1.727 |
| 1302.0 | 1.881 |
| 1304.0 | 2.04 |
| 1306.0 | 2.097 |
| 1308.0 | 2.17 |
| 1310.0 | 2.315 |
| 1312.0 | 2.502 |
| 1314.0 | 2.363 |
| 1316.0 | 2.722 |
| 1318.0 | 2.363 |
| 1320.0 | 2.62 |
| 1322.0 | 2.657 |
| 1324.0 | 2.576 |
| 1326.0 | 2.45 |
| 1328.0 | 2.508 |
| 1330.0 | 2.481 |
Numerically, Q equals 2.31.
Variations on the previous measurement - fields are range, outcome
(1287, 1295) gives 1.58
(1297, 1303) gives 1.83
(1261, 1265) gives 2.41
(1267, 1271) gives 2.21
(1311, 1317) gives 2.53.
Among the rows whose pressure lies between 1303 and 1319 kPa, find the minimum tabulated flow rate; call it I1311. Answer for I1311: 2.04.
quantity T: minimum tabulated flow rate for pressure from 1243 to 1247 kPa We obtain 2.534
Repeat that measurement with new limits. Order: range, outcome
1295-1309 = 1.51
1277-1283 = 1.846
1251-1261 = 2.267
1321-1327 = 2.45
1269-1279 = 2.109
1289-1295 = 1.519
